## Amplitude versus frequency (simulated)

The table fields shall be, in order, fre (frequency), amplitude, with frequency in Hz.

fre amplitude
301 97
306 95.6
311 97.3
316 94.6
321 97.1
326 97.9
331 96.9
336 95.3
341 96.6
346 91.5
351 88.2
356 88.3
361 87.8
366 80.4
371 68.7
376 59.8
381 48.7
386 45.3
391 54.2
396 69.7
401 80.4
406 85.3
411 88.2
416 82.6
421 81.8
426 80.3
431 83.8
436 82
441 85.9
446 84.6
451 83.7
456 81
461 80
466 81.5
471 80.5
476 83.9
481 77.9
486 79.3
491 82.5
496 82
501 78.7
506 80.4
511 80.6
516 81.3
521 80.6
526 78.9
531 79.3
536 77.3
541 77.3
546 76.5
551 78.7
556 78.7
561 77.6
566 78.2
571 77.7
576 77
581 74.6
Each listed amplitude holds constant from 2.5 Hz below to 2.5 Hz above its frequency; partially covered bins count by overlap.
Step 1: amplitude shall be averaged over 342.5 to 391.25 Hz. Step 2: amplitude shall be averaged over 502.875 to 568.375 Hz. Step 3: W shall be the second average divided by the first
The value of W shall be 1.1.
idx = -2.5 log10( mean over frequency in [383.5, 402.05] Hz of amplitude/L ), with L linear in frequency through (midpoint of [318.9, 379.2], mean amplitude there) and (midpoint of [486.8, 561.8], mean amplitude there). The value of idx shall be 0.36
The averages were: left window 86.9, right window 79.4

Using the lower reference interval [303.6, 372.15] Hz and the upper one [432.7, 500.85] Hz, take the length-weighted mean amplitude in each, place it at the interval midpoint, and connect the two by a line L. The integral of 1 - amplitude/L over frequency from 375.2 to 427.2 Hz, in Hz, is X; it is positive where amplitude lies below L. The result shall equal 9.54 Hz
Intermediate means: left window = 91.6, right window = 81.8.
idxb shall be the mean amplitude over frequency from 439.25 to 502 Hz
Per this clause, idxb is 81.7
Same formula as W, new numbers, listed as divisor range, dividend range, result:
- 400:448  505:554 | 0.95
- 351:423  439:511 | 1.11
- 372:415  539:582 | 1.15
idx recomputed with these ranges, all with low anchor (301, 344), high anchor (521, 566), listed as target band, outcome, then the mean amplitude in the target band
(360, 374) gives 0.198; 77.3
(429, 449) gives 0.035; 84.1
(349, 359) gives 0.066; 88.2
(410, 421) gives 0.057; 84.2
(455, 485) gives 0.046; 80.7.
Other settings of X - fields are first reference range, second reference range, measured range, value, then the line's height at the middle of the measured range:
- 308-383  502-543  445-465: 0.0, 82.1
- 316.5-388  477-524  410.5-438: -0.5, 81.4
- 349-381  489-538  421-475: -2.7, 78.5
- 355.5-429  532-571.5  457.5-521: -4.0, 76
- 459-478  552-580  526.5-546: 0.2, 78.9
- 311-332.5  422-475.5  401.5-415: 0.2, 86.9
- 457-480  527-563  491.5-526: -0.5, 79.5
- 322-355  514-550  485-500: 0.1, 81.9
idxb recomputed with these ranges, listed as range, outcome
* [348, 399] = 69.4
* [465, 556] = 79.8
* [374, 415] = 67.1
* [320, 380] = 86.2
